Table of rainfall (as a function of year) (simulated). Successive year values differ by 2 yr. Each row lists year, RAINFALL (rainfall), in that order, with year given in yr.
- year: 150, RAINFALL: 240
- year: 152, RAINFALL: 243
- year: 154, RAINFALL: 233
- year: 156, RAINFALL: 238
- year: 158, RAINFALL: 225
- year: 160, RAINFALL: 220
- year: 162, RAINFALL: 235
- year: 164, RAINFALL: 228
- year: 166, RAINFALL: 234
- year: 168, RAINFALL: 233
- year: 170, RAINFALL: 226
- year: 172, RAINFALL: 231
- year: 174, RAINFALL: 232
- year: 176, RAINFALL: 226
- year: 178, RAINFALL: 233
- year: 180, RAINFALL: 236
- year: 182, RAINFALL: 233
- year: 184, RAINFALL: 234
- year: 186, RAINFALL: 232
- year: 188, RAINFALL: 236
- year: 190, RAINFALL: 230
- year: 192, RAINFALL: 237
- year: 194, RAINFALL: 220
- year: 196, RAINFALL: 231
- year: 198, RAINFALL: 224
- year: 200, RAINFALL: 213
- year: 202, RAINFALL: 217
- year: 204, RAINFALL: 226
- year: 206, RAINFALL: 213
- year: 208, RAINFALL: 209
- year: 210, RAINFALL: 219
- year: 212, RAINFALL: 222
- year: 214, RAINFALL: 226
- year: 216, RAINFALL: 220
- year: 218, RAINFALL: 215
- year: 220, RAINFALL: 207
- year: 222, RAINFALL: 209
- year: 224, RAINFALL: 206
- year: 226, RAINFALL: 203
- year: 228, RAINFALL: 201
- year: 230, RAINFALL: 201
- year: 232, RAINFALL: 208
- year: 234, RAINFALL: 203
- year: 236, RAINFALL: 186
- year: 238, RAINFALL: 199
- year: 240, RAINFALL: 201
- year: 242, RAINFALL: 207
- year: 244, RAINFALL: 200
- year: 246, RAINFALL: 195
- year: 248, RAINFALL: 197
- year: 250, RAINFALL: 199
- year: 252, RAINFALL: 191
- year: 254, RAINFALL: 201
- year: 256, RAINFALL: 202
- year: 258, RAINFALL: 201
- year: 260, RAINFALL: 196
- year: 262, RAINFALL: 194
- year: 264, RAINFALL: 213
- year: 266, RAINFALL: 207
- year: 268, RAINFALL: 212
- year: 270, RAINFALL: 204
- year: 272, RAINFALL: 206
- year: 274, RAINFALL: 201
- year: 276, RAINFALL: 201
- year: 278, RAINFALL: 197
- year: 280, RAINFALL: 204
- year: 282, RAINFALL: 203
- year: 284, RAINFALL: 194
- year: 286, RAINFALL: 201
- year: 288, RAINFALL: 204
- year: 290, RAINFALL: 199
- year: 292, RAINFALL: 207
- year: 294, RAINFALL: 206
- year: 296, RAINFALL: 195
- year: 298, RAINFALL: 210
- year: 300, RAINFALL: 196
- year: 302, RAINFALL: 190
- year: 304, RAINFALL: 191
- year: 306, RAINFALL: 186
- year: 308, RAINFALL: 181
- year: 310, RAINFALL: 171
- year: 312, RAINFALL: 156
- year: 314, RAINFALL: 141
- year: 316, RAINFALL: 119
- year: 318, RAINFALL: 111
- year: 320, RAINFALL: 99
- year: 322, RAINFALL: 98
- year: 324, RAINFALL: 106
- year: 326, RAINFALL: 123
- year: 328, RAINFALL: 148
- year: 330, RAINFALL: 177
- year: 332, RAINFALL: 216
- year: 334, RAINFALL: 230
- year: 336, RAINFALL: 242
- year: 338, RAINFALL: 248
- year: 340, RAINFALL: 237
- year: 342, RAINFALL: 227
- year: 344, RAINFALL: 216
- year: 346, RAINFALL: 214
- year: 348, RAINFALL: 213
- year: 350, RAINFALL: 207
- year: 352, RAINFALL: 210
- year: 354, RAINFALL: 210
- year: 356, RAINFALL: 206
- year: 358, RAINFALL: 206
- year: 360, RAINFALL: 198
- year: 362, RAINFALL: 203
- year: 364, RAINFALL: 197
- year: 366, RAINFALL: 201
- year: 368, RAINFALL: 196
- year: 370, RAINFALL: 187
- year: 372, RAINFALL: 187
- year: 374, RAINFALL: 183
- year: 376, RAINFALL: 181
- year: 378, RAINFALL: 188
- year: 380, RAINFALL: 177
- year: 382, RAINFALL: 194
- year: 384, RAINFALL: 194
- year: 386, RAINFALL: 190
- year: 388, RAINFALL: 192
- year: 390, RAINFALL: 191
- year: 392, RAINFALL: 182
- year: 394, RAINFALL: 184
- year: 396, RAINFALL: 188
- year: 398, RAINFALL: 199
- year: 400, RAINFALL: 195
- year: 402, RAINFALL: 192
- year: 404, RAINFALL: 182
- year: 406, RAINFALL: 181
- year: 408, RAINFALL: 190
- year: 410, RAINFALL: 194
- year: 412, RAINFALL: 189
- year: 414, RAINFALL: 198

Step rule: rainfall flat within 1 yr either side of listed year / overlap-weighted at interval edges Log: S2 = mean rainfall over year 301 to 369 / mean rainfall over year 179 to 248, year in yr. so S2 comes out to 0.86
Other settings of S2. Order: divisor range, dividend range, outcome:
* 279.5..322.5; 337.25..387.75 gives 1.15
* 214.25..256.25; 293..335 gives 0.81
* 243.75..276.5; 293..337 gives 0.83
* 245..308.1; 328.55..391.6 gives 1.02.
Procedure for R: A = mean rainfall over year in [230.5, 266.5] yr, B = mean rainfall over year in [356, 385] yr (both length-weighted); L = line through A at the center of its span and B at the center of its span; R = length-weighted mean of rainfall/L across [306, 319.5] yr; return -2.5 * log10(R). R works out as 0.31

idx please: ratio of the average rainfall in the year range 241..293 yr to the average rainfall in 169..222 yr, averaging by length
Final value 0.9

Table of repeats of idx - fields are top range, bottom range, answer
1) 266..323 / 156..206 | 0.80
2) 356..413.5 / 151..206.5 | 0.83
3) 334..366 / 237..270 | 1.07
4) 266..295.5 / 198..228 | 0.95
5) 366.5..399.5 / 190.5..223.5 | 0.86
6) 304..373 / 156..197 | 0.80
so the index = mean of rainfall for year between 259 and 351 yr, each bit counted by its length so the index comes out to 189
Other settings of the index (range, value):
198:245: 209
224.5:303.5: 201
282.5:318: 183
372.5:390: 188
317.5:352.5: 185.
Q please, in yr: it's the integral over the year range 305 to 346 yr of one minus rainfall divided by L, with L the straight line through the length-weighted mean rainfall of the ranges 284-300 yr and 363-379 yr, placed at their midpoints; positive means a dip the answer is 5.0 yr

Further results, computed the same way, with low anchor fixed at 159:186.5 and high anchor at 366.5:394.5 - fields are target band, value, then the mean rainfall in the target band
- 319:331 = 4.46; 125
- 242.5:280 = 2.02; 201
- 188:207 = 0.14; 224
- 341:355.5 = -1.42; 214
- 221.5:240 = 1.47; 202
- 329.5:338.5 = -1.20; 224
